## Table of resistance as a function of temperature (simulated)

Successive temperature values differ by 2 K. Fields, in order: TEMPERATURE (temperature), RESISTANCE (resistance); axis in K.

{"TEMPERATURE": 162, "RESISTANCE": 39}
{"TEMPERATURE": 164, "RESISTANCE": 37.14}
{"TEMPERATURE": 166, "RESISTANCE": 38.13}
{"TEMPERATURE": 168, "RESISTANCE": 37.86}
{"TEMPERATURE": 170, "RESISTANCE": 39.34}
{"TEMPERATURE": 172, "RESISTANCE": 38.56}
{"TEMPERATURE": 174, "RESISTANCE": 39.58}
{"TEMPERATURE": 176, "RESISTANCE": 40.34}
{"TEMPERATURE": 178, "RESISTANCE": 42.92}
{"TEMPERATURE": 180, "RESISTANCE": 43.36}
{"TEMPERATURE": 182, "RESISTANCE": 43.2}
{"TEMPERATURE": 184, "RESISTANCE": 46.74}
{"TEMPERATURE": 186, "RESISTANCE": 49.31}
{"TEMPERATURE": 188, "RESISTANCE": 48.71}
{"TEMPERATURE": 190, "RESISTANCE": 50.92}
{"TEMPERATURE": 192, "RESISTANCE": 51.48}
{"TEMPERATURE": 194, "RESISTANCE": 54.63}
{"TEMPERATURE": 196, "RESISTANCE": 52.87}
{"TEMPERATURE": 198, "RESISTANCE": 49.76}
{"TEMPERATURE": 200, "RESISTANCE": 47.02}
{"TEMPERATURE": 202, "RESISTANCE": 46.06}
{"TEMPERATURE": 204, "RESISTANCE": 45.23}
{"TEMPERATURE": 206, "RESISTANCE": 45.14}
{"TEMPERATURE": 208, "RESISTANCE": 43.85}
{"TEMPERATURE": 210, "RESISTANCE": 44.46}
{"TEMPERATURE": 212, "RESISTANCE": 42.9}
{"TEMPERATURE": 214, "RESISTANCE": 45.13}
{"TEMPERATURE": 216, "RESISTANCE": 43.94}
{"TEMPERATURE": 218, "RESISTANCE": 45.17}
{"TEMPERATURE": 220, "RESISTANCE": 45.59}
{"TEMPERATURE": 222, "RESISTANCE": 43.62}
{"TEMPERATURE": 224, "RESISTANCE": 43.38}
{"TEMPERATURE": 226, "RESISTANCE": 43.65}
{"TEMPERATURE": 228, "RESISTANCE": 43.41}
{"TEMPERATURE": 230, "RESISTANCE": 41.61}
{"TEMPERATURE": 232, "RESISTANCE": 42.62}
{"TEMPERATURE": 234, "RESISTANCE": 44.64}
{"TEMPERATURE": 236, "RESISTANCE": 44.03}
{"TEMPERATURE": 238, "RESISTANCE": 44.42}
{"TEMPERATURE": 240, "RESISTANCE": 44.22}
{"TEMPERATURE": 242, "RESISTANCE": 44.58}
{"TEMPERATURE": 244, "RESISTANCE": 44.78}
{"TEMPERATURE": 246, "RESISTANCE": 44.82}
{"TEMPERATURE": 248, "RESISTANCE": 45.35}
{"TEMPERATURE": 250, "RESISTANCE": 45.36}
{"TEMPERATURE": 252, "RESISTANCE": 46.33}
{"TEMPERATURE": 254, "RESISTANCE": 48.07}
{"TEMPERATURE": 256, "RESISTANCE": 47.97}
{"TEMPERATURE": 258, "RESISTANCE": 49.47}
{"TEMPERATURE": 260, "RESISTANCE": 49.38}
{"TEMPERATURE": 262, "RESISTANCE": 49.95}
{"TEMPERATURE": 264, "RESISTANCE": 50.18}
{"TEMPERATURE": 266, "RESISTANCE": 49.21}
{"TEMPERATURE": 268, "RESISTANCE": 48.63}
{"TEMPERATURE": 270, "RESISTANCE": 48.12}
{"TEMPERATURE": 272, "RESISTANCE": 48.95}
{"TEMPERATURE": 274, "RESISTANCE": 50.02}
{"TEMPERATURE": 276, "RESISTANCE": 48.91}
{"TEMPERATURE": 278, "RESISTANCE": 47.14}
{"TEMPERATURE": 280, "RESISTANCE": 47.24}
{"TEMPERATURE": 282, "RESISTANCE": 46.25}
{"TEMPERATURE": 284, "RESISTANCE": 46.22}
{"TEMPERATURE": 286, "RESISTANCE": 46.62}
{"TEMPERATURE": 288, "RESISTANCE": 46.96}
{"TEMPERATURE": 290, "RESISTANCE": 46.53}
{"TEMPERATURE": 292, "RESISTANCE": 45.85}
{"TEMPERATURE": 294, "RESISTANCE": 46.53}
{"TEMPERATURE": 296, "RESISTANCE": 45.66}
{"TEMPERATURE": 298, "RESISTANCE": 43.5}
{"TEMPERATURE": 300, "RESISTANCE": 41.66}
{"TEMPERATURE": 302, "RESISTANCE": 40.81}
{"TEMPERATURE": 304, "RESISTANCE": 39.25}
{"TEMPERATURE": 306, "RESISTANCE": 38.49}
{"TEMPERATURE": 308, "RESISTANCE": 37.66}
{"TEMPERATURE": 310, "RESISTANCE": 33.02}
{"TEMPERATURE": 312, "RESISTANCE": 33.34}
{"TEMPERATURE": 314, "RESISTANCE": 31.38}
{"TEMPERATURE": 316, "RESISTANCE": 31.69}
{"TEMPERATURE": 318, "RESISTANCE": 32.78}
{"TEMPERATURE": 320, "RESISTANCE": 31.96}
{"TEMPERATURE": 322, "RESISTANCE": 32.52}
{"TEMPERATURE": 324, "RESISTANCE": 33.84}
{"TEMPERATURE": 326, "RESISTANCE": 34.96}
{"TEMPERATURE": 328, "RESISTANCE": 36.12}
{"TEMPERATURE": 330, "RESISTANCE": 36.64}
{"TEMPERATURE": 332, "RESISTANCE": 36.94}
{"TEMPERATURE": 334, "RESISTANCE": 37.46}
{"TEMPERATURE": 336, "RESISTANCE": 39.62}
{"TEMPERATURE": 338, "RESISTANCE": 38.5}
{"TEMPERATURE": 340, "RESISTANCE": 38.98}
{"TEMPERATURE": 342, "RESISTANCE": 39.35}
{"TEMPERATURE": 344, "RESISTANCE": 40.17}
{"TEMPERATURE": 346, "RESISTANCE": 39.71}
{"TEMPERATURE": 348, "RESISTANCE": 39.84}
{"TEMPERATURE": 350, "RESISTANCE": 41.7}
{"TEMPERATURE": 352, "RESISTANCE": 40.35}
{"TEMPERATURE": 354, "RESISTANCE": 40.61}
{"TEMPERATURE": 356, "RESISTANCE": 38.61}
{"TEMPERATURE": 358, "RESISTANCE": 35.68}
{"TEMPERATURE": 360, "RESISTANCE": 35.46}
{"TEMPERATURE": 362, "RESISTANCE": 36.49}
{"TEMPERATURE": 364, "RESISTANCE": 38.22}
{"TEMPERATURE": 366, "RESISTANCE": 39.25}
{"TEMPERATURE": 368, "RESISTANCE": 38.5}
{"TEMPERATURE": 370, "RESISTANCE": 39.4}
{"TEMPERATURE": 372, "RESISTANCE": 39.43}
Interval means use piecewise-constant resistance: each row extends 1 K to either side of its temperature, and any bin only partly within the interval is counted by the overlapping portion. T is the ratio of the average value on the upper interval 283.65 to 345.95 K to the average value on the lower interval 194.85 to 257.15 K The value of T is 0.86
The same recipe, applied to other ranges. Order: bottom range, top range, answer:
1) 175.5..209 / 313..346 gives 0.76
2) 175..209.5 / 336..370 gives 0.83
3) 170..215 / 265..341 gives 0.90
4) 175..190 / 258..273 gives 1.09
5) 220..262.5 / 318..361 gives 0.83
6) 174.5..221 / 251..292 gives 1.04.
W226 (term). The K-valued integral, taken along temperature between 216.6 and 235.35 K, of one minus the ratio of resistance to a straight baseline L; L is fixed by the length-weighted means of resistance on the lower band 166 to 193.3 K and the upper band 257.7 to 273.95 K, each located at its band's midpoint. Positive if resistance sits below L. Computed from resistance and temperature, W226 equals 1.2 K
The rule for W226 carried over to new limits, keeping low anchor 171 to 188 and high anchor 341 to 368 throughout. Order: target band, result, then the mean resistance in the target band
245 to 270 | -4.0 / 47.9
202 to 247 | -2.1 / 44.2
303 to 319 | 2.1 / 34.7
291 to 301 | -1.1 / 44.6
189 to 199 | -2.1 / 51.9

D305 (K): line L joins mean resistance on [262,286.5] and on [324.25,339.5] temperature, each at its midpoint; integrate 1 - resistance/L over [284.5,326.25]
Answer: 3.4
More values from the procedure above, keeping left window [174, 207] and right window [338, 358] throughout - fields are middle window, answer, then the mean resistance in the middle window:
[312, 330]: 3.3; 33.4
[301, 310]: 0.7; 38.4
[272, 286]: -1.5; 47.7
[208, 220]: 0.4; 44.4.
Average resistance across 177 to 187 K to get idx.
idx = 45.1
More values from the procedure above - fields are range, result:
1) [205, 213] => 44.1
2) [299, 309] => 39.6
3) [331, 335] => 37.2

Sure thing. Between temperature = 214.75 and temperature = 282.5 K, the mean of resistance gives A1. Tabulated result 46.2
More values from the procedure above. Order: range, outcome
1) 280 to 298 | 46.2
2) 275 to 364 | 39.6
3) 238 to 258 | 45.8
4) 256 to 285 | 48.5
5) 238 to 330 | 43.1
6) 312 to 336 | 34.4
